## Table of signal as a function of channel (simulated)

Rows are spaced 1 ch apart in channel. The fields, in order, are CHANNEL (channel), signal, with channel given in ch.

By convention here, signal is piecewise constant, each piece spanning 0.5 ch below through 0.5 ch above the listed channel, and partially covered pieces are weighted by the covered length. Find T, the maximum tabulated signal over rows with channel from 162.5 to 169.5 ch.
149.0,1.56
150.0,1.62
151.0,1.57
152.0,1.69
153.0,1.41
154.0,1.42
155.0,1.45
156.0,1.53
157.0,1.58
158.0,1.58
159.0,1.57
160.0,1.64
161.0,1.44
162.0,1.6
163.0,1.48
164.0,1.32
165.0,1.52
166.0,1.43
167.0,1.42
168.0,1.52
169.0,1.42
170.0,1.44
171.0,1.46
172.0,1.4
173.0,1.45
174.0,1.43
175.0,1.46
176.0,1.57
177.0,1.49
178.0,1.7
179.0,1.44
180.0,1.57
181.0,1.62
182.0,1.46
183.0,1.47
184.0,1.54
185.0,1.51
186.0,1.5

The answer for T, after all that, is 1.52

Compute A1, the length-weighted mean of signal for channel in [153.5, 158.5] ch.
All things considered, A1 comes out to 1.51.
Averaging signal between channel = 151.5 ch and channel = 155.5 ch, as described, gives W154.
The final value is 1.49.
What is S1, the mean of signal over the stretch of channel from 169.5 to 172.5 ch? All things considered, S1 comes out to 1.43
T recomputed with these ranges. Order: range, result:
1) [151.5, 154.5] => 1.69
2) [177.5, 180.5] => 1.7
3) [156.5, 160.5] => 1.64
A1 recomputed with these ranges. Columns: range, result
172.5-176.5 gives 1.48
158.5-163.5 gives 1.55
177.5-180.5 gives 1.57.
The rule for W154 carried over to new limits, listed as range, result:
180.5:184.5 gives 1.52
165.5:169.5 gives 1.45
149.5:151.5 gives 1.6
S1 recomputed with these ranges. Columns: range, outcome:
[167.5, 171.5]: 1.46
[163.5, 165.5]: 1.42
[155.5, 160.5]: 1.58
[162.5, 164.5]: 1.4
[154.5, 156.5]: 1.49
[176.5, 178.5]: 1.59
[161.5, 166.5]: 1.47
